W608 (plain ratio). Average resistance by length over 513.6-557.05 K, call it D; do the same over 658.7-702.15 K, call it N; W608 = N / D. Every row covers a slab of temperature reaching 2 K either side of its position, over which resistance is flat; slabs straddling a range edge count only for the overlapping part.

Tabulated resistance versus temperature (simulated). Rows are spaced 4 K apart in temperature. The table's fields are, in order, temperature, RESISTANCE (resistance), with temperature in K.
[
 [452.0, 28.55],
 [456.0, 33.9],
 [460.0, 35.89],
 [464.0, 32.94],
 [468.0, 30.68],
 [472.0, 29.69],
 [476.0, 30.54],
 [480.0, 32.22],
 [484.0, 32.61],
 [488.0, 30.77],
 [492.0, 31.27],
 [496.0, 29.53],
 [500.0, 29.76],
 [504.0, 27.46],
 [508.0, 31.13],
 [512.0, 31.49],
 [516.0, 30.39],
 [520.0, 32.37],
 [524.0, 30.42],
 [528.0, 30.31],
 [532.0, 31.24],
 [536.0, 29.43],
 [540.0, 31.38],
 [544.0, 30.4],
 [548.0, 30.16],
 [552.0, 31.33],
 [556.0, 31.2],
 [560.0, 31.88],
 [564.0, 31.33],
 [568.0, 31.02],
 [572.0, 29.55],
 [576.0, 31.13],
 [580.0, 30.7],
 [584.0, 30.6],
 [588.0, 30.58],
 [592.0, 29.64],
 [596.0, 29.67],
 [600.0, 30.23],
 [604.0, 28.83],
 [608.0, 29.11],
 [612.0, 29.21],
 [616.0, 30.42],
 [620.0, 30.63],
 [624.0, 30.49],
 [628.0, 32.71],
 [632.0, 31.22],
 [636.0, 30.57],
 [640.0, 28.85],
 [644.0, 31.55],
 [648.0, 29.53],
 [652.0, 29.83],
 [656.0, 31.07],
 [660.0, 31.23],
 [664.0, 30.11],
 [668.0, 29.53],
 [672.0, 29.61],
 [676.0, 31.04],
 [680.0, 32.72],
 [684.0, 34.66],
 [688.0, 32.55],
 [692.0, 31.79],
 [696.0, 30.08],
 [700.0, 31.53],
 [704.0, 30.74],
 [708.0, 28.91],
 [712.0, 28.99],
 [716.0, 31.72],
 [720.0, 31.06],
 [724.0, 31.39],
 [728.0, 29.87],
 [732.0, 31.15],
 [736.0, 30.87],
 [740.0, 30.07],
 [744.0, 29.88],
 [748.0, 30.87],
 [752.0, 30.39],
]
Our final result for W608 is 1.02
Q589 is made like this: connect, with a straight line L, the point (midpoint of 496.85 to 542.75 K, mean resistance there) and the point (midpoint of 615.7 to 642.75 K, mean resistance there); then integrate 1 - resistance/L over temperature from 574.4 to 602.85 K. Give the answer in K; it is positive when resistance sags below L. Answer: 0.3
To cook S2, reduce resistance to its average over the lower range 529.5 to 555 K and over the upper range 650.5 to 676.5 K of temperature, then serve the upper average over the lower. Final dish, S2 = 0.99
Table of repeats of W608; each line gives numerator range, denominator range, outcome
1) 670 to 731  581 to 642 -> 1.03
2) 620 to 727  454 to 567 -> 0.99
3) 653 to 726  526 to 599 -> 1.01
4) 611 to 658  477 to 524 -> 0.99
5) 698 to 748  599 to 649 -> 1.01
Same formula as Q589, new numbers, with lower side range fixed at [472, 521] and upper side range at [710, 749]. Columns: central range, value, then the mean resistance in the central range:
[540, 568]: -0.4 K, 31.1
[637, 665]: 0.3 K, 30.3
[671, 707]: -1.2 K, 31.6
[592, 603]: 0.3 K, 29.8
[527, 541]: 0.1 K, 30.6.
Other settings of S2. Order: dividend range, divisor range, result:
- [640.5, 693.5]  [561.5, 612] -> 1.03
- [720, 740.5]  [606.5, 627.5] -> 1.02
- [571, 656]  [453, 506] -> 0.97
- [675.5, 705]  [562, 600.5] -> 1.05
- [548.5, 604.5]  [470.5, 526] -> 1.00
